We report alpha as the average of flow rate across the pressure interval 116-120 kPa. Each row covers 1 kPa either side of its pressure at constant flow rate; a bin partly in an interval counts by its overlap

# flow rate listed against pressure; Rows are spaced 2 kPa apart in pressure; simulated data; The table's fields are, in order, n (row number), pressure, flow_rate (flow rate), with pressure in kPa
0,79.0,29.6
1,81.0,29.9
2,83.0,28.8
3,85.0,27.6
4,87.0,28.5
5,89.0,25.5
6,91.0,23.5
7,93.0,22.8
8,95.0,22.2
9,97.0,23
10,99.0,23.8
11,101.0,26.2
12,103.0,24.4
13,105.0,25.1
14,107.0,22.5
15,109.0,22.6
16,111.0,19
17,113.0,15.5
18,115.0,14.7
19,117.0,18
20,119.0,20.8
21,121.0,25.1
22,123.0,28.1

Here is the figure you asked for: 19.4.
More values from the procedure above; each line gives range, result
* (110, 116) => 16.4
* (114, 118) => 16.4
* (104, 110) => 23.4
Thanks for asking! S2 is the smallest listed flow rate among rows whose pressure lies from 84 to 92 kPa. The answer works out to 23.5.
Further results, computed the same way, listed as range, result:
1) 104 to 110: 22.5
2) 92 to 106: 22.2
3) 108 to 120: 14.7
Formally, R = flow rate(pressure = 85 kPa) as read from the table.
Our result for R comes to 27.6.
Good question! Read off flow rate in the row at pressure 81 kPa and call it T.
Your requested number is 29.9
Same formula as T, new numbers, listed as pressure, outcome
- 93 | 22.8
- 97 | 23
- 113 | 15.5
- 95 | 22.2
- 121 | 25.1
